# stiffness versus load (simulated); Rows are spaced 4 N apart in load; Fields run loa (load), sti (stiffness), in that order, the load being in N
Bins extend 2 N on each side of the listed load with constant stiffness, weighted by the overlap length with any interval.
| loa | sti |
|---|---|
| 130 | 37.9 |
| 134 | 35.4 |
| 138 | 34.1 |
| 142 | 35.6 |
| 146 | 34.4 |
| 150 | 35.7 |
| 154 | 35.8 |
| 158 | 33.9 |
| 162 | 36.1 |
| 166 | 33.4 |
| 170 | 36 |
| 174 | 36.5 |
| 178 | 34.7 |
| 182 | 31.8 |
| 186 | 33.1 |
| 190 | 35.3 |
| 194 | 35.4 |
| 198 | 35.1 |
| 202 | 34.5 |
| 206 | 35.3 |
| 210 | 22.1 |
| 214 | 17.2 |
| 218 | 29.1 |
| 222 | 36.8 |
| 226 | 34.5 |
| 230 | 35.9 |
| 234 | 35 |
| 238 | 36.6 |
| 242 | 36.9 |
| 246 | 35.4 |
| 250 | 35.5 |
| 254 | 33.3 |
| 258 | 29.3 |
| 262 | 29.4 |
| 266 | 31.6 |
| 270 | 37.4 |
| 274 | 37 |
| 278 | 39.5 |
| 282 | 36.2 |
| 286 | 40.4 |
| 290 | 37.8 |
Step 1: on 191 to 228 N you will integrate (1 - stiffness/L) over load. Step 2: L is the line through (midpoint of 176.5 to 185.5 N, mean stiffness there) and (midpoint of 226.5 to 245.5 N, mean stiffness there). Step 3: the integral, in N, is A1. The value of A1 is 3.6 N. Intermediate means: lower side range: 33.1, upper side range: 35.9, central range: 31.2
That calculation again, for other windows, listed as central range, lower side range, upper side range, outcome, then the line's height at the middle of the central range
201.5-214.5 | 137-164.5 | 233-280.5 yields 2.7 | 34.9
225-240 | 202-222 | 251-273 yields -2.9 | 29.8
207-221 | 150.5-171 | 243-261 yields 3.8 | 34.1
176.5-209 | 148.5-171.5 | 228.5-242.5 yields 1.4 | 35.5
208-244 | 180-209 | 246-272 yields 2.0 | 33.5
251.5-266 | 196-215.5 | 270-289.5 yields 1.9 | 35.6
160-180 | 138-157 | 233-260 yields -0.2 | 35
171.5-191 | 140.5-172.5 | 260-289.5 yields 0.6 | 35.3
